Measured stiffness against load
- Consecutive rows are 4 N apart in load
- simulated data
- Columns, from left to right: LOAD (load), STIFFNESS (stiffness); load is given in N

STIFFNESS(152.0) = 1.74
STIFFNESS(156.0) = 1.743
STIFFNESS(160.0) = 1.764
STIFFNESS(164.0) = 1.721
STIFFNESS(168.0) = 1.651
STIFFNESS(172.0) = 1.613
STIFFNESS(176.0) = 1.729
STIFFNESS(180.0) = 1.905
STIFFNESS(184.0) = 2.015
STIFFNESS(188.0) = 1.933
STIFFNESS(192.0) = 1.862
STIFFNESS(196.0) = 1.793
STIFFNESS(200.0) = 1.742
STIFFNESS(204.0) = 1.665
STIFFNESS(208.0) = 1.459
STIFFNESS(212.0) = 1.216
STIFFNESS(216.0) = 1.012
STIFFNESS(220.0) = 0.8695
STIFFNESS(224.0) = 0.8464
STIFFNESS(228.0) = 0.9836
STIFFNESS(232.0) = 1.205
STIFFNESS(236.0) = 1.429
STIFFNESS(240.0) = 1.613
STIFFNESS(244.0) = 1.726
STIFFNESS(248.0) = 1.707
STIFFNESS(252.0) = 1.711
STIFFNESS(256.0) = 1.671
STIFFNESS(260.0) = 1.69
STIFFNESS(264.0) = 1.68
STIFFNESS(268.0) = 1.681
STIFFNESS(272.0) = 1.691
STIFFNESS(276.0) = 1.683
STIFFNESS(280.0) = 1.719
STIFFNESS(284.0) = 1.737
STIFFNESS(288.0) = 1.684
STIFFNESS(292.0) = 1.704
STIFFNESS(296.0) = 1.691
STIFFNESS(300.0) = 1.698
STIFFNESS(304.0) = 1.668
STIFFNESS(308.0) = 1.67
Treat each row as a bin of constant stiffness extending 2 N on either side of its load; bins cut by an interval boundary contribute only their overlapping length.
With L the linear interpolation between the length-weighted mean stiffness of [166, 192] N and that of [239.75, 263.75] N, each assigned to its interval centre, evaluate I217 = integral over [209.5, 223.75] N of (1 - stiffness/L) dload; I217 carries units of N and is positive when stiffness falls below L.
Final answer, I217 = 5.9 N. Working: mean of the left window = 1.81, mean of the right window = 1.69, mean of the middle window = 1.02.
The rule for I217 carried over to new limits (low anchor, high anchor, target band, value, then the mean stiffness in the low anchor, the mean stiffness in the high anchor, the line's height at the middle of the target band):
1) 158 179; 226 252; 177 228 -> 2.9 N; 1.71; 1.46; 1.59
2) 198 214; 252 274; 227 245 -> 2.4 N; 1.52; 1.69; 1.61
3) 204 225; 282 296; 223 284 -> -4.6 N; 1.15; 1.71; 1.44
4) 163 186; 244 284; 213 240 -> 9.7 N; 1.77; 1.7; 1.73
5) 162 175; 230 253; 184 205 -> -2.5 N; 1.67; 1.56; 1.63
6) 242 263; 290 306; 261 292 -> 0.0 N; 1.7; 1.69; 1.69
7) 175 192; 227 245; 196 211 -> 0.8 N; 1.9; 1.4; 1.71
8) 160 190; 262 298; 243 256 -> 0.1 N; 1.79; 1.7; 1.72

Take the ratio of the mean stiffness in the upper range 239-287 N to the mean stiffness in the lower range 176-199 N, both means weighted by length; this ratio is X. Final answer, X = 0.90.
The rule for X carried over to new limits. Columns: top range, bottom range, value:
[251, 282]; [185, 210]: 0.96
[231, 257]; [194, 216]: 1.04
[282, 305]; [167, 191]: 0.93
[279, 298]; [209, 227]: 1.69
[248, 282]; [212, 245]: 1.42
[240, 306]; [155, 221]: 1.03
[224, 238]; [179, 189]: 0.59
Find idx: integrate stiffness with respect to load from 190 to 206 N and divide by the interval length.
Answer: 1.77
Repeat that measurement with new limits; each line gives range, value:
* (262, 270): 1.68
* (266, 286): 1.7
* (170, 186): 1.82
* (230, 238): 1.32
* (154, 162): 1.75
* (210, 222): 1.03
